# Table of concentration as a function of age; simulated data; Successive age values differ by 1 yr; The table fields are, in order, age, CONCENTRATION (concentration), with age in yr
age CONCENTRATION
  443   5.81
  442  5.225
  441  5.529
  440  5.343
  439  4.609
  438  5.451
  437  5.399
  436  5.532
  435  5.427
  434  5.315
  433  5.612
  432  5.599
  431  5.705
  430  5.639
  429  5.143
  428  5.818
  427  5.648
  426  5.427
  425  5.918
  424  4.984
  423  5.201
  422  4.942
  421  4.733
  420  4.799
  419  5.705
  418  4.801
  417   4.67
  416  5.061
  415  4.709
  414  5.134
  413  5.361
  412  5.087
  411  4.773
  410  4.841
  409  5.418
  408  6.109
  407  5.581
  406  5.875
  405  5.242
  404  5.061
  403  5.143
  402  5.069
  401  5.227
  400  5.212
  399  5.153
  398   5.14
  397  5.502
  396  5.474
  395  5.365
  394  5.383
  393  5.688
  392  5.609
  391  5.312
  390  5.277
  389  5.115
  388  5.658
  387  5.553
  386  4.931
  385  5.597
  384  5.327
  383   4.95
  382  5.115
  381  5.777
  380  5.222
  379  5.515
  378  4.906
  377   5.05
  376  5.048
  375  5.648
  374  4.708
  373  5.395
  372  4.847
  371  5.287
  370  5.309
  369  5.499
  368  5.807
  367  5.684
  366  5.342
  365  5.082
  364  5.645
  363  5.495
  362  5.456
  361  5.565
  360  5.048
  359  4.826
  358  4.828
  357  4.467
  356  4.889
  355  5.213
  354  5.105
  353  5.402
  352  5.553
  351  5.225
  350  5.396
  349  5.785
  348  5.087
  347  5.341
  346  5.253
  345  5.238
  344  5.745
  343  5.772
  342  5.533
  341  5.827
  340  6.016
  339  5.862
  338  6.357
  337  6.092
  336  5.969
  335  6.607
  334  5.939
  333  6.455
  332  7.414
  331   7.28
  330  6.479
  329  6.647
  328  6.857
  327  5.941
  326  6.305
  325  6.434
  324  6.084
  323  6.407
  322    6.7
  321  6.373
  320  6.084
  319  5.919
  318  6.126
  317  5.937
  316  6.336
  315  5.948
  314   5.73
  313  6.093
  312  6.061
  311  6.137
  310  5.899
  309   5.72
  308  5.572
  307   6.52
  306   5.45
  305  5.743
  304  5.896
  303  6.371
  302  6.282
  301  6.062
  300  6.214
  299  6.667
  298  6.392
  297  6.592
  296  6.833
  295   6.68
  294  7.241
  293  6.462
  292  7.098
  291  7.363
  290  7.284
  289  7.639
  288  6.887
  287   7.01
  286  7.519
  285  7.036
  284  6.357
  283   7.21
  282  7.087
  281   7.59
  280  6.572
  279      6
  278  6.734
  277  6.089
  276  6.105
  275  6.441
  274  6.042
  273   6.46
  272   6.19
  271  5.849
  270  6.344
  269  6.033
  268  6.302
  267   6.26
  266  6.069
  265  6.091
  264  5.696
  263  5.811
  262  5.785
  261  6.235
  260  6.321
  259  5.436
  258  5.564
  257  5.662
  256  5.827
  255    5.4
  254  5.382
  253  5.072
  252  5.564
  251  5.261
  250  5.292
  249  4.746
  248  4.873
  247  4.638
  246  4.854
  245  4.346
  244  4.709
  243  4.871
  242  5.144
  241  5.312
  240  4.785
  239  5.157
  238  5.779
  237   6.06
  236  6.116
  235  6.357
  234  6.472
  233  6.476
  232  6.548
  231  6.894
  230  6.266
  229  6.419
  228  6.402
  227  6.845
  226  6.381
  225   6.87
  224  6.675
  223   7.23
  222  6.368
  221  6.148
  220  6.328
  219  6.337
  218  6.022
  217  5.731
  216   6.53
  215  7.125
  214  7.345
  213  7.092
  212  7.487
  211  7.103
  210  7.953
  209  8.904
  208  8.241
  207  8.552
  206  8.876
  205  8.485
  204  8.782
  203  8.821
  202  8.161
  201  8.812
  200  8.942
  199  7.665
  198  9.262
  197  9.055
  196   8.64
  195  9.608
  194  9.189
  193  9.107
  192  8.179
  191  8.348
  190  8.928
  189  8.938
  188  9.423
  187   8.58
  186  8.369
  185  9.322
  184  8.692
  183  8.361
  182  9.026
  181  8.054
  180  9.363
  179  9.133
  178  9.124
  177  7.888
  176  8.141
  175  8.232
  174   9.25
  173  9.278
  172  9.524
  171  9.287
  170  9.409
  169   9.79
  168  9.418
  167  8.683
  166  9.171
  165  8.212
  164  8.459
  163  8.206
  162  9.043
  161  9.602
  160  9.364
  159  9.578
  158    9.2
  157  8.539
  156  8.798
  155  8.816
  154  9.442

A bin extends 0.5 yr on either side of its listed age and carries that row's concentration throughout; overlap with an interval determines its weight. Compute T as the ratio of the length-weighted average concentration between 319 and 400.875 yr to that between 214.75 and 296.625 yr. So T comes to 0.91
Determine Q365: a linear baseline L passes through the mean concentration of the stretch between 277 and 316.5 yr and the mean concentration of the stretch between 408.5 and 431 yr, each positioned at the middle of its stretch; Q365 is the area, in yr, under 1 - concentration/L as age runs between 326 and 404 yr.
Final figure 3.6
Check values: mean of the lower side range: 6.51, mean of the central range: 5.52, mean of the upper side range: 5.19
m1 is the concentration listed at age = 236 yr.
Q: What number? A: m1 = 6.116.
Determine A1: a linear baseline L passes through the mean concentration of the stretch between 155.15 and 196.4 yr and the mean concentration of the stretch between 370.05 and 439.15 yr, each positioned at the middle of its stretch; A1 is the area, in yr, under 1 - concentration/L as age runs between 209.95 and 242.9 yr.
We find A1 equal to 7.1 yr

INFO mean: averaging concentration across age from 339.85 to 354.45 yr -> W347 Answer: 5.47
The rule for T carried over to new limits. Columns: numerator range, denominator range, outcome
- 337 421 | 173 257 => 0.74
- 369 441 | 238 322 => 0.87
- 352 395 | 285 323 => 0.82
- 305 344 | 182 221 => 0.75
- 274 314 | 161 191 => 0.73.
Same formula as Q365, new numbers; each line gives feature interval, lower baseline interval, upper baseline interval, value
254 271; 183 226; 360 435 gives 3.0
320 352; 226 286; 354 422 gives -3.2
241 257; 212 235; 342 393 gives 3.2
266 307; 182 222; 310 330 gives 1.2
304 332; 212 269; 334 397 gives -2.9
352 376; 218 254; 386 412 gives 0.9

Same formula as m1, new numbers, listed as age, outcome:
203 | 8.821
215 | 7.125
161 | 9.602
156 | 8.798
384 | 5.327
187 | 8.58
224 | 6.675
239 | 5.157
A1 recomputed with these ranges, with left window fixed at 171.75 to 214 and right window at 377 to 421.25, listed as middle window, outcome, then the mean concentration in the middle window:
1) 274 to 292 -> 0.71 yr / 6.86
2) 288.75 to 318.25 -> 2.10 yr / 6.34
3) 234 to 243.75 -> 2.89 yr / 5.54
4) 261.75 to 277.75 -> 2.72 yr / 6.11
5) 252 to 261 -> 2.33 yr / 5.62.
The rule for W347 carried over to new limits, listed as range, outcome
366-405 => 5.3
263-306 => 6.52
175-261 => 7.09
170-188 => 8.84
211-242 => 6.38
